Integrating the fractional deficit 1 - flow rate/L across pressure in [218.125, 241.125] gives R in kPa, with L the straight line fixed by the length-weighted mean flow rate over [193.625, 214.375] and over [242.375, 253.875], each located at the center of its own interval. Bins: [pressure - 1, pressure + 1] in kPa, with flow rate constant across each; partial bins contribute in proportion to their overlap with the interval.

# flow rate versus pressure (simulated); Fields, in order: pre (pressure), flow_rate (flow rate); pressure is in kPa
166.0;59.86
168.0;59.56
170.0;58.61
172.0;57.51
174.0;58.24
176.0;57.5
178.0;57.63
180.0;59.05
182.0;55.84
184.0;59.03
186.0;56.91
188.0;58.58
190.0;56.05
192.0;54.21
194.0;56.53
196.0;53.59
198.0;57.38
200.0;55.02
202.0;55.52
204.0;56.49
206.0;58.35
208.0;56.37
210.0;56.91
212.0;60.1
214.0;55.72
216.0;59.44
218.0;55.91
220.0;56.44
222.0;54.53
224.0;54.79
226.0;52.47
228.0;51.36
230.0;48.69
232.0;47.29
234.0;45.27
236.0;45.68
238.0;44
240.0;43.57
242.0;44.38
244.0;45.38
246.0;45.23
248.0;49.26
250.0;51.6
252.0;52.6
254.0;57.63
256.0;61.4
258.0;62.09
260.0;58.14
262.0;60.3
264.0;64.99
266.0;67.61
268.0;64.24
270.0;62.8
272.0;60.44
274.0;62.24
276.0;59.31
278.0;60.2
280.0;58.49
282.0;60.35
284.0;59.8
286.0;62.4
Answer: 1.2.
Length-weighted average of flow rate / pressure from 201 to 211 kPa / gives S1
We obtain 56.7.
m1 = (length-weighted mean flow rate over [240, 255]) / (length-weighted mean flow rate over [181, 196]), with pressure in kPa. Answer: 0.87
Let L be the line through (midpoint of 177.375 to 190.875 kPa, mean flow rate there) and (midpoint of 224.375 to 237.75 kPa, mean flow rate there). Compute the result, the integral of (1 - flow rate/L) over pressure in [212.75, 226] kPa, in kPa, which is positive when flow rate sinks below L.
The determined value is -1.3 kPa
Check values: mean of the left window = 57.6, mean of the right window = 48.5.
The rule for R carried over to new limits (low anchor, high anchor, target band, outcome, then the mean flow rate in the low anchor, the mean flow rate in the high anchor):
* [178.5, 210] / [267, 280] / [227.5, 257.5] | 5.26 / 56.6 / 61.3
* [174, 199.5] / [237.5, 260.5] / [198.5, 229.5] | -0.82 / 56.9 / 51.3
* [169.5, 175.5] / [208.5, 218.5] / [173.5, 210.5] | 0.68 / 58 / 57.6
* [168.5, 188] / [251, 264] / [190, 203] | 0.62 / 57.9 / 59.2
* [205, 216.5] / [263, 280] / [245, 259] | 1.55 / 57.7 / 62.5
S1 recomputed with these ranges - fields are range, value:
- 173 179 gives 57.8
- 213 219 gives 57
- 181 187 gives 57.3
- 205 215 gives 57.5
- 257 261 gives 60.1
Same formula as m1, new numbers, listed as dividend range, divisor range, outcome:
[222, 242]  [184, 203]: 0.86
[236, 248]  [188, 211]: 0.80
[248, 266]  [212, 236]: 1.11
